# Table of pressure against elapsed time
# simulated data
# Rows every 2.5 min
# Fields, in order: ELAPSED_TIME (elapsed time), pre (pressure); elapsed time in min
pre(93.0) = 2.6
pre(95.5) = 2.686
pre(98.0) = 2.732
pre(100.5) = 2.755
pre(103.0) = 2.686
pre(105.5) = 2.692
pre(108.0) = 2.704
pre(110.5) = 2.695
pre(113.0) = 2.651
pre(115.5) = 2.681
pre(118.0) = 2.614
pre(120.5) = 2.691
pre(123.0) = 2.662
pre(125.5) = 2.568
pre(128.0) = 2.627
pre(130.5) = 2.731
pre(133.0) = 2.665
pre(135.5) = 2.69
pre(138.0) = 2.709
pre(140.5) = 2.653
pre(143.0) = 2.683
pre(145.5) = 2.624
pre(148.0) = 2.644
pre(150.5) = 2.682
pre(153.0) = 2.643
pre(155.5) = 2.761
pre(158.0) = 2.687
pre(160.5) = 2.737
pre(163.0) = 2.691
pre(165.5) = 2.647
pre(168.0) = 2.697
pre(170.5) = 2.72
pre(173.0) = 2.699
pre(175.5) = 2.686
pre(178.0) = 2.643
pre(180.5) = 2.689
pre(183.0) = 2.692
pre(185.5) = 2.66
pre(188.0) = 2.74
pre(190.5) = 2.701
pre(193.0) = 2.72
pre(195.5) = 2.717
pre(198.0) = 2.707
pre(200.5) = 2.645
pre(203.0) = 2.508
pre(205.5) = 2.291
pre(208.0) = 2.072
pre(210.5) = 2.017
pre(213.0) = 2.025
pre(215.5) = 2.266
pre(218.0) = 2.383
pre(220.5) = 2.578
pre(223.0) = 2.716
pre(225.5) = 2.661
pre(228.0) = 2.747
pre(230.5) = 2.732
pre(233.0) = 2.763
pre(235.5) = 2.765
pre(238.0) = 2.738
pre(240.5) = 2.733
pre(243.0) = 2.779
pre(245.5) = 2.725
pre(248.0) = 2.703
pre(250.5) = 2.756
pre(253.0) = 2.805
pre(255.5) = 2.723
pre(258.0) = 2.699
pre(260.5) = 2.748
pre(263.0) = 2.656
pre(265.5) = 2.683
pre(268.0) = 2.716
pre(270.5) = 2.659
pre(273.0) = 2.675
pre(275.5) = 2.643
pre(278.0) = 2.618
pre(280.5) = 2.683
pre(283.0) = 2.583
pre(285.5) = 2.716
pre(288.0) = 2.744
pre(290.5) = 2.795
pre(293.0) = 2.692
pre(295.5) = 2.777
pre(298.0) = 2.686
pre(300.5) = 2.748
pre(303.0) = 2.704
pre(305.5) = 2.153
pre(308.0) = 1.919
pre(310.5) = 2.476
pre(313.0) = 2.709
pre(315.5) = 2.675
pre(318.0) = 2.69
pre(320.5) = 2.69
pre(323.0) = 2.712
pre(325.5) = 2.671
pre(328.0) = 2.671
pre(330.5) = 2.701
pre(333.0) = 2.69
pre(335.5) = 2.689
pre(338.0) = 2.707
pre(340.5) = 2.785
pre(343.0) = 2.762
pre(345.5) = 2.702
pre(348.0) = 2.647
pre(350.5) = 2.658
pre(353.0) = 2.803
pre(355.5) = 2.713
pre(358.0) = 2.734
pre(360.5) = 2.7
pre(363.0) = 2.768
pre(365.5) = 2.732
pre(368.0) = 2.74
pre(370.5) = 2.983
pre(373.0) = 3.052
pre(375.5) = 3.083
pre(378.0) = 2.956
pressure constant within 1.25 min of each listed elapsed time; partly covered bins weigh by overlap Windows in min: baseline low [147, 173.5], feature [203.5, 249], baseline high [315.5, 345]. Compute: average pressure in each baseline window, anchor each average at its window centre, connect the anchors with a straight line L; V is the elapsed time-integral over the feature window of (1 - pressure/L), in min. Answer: 2.70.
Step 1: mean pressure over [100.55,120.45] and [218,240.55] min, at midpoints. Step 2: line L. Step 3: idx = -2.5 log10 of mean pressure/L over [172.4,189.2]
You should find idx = 0.00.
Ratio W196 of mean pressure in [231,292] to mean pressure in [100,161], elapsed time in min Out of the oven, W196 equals 1.01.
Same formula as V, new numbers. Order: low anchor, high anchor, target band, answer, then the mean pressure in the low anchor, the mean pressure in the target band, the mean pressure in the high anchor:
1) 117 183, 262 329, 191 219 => 2.7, 2.68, 2.4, 2.63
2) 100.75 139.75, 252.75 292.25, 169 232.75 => 2.8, 2.67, 2.56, 2.69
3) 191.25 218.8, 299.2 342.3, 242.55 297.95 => -4.1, 2.4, 2.71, 2.61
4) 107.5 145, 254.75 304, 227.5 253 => -0.5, 2.67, 2.75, 2.7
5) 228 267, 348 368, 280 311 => 1.6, 2.73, 2.59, 2.73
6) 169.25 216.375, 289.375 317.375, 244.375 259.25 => -1.0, 2.54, 2.74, 2.58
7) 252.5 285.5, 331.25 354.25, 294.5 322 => 1.4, 2.68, 2.57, 2.72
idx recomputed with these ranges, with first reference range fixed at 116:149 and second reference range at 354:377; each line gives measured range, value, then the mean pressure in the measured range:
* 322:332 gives 0.05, 2.69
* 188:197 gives 0.00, 2.72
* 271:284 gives 0.05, 2.64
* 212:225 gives 0.13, 2.42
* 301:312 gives 0.19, 2.35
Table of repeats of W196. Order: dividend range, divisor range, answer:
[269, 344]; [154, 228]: 1.03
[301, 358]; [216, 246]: 0.98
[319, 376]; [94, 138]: 1.03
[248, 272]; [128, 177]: 1.01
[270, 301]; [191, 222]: 1.11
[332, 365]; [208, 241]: 1.08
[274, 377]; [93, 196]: 1.00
